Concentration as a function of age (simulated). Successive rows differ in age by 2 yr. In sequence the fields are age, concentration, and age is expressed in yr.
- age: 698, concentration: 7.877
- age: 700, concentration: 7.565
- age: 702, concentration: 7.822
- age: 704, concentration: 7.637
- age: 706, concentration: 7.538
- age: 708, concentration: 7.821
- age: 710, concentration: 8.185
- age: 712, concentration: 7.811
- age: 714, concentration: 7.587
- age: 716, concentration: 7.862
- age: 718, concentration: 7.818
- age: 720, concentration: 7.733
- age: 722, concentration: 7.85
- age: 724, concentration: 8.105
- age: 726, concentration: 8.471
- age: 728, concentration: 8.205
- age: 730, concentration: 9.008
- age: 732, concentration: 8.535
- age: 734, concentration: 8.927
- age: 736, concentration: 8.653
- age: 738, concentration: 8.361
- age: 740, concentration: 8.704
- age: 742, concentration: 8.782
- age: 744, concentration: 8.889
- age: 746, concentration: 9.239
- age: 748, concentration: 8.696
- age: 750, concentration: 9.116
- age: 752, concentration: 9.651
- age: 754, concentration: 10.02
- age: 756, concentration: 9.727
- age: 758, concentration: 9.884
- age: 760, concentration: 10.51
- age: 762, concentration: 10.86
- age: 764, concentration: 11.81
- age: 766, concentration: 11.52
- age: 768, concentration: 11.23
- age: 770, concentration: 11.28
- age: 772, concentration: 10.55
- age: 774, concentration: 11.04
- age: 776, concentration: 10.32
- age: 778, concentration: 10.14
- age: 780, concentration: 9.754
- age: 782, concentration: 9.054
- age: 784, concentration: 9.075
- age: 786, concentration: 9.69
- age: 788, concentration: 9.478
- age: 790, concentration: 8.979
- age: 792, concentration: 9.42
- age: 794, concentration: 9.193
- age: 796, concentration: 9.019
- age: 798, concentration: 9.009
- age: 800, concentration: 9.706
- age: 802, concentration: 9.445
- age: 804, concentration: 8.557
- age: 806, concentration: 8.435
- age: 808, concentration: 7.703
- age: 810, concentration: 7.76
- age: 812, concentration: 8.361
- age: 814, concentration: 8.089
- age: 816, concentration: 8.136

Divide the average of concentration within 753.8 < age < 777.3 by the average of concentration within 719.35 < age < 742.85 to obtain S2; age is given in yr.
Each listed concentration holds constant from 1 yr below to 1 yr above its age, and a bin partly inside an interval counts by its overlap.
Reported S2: 1.3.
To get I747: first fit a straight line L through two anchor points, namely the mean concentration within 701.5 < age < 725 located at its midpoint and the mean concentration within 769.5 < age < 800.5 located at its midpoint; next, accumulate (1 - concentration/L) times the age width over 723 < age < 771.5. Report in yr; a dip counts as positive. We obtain -4.4 yr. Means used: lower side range 7.81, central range 9.52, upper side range 9.71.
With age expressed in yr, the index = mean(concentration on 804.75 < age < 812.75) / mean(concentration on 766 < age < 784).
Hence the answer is 0.8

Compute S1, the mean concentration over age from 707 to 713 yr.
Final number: 7.94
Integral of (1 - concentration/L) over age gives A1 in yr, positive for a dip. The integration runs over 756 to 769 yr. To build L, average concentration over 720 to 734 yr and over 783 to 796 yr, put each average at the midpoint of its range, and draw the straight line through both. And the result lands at -2.9 yr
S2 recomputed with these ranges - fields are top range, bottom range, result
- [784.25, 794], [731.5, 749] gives 1.07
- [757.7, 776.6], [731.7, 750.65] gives 1.25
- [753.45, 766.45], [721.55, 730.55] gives 1.27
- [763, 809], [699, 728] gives 1.24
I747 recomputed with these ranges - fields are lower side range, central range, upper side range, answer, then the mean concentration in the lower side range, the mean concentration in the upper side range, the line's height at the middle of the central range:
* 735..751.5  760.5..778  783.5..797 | -3.73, 8.83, 9.27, 9.07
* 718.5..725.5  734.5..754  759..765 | 1.43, 7.93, 11.1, 9.67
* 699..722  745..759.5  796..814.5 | -2.45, 7.77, 8.6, 8.13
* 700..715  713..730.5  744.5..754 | 0.48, 7.76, 9.25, 8.27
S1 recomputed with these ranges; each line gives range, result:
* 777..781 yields 9.95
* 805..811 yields 7.97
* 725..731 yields 8.56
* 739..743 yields 8.74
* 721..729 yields 8.16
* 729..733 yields 8.77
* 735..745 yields 8.68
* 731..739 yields 8.62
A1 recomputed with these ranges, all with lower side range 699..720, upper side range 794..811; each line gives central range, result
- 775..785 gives -1.4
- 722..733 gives -0.6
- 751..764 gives -3.1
